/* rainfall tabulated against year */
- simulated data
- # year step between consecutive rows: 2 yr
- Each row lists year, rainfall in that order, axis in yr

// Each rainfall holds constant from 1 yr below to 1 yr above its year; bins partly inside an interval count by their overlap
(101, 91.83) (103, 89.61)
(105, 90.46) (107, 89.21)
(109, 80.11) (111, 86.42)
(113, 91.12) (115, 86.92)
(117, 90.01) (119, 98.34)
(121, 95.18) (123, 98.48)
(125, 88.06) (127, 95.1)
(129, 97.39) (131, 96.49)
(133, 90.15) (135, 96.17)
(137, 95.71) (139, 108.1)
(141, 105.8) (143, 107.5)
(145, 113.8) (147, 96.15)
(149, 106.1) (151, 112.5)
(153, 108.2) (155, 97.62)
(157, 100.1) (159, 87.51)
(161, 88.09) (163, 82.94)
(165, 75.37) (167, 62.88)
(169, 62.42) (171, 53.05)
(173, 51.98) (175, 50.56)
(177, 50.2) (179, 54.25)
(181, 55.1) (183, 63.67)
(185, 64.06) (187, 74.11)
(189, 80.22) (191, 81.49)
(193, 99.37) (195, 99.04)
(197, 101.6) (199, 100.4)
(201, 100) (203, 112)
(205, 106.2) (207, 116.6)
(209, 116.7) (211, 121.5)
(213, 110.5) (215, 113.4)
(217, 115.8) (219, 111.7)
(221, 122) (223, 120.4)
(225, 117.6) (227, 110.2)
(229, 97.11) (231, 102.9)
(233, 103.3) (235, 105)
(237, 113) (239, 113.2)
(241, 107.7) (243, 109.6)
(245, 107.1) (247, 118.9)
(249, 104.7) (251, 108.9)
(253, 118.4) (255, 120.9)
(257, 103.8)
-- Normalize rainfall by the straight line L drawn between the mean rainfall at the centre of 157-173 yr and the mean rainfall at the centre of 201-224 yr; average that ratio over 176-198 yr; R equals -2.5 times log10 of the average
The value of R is 0.24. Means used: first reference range 73.5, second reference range 115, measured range 74.8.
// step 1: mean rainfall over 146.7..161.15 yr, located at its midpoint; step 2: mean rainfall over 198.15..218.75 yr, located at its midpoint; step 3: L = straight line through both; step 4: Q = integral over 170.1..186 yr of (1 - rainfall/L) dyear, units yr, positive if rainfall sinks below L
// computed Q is 7.5 yr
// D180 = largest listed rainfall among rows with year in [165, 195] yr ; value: 99.37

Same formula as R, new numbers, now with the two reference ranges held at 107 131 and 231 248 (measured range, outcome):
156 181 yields 0.408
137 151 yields -0.115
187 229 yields -0.020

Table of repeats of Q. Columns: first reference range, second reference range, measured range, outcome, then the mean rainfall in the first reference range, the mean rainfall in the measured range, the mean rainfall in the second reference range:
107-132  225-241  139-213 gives 8.3 yr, 91.9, 88.3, 107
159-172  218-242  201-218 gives -2.6 yr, 72.1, 113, 110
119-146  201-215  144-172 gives 3.9 yr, 99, 89.1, 113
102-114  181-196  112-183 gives -2.7 yr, 87.8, 86.8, 78.6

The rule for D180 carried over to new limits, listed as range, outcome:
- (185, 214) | 121.5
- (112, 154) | 113.8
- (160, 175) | 88.09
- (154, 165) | 100.1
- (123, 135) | 98.48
